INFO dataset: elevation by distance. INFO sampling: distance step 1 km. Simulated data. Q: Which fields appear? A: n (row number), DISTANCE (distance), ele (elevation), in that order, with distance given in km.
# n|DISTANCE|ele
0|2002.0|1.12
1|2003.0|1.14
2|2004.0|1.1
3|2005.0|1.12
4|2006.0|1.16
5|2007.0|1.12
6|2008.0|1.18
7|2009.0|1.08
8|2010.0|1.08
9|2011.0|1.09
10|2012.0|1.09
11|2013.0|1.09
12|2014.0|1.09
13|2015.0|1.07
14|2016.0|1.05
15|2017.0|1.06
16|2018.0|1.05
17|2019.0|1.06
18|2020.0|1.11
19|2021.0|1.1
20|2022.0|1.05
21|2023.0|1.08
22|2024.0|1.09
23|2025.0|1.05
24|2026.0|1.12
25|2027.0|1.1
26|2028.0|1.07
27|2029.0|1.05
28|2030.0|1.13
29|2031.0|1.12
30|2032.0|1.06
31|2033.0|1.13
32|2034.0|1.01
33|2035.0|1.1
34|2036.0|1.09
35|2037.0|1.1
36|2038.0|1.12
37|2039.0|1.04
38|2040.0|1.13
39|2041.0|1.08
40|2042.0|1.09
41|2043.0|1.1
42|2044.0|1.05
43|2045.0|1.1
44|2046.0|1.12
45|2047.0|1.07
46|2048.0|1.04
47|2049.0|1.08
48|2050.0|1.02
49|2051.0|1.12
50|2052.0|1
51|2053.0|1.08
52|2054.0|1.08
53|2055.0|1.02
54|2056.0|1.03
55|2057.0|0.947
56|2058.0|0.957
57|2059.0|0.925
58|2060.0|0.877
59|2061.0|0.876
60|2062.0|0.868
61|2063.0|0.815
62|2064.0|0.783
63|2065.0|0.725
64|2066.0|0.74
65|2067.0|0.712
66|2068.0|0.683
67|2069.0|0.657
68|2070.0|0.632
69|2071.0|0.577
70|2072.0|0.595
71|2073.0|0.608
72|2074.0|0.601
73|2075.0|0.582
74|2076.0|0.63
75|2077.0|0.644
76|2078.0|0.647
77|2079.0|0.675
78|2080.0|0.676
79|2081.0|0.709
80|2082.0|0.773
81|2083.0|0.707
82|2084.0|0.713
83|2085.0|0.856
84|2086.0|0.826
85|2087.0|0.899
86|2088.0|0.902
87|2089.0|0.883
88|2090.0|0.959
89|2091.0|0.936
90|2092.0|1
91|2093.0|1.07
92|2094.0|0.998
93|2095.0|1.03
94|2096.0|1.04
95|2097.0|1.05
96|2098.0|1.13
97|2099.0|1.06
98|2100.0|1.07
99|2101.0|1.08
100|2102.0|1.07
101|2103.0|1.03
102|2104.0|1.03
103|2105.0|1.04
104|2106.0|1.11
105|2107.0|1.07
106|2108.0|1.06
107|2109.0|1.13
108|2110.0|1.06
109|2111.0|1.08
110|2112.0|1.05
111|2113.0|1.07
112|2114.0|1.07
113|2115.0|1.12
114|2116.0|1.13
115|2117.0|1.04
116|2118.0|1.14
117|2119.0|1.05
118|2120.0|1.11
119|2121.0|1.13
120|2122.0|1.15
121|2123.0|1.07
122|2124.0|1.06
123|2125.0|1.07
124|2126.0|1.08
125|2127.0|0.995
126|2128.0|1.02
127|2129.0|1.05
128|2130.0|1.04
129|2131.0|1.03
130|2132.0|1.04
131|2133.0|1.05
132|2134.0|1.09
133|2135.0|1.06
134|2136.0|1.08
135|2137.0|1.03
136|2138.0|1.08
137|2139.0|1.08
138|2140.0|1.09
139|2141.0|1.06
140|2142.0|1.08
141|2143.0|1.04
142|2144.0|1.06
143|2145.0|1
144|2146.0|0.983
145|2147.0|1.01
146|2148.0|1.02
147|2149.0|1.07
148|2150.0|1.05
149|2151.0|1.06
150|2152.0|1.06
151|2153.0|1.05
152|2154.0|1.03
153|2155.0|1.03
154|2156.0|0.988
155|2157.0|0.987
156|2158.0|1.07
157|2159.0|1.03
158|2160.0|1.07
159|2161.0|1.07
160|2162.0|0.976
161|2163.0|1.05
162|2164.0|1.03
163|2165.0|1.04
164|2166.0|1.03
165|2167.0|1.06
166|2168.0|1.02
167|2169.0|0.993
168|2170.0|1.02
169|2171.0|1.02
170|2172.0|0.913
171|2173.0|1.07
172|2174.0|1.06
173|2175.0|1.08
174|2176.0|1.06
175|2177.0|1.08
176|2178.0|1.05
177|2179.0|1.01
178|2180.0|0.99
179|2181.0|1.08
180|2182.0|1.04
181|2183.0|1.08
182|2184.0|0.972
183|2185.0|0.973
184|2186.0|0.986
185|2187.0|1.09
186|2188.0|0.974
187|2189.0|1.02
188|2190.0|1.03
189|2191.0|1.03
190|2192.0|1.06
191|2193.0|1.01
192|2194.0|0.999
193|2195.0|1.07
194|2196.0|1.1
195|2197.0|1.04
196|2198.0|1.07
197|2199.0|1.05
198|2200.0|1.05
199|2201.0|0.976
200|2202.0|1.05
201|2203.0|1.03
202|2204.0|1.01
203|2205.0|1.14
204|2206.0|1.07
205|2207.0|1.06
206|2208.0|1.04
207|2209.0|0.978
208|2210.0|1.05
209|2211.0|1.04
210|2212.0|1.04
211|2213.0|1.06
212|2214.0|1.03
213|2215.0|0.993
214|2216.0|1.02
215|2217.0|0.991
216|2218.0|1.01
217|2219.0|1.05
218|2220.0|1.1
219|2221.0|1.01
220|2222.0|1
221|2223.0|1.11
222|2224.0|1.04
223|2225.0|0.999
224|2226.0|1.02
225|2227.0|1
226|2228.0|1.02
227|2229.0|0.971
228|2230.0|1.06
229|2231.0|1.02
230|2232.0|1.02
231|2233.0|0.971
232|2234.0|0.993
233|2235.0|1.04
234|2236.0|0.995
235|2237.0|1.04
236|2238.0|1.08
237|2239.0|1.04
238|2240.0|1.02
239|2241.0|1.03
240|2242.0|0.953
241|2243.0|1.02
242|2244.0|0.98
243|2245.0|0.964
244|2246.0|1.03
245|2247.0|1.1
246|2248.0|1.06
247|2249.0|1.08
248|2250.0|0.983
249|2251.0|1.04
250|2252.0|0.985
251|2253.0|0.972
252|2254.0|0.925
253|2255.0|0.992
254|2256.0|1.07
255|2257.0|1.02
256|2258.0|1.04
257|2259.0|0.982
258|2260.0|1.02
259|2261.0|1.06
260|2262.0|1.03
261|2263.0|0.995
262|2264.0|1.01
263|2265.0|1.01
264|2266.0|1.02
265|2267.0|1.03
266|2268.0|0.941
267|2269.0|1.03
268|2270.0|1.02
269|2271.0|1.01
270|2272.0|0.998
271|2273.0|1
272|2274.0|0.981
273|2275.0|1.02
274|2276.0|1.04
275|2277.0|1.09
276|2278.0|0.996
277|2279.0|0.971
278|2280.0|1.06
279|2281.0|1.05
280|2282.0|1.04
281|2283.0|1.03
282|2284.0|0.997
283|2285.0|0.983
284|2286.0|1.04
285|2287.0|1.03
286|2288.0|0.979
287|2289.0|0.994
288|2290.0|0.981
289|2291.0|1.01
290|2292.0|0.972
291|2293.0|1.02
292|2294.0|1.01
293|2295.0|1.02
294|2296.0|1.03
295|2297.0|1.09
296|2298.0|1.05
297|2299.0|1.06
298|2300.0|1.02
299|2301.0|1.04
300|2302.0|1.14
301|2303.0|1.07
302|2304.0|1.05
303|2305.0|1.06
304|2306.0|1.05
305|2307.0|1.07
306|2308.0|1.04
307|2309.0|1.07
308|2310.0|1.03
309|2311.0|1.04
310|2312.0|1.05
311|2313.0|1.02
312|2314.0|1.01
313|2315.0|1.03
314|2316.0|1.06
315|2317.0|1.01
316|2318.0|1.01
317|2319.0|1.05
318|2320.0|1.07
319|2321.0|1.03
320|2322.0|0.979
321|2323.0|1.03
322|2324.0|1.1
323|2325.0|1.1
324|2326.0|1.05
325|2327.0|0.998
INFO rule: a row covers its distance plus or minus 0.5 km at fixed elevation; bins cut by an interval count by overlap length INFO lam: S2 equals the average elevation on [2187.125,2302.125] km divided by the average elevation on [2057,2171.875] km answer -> 1.06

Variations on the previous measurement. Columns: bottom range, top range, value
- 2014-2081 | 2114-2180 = 1.11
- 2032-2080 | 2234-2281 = 1.12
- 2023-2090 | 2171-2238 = 1.13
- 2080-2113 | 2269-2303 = 1.05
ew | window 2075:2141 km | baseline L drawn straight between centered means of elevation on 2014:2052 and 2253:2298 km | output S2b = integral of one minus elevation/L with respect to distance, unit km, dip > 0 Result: 4.1 km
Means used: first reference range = 1.08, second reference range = 1.01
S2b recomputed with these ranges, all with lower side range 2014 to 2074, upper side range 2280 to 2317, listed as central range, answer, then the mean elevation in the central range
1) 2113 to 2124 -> -1.1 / 1.1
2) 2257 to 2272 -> 0.2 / 1.01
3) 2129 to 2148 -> -0.9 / 1.05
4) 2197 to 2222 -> -0.5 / 1.04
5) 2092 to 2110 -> -1.2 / 1.06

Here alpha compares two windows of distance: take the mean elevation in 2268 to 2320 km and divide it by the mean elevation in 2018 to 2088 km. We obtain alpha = 1.11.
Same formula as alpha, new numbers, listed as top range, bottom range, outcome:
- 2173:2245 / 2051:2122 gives 1.13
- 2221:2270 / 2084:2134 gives 0.98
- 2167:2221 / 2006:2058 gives 0.96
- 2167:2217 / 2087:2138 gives 0.98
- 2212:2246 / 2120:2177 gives 0.98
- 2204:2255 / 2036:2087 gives 1.17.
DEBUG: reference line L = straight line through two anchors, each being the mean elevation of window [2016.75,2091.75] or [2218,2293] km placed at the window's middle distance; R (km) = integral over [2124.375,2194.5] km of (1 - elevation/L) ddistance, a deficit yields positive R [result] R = -4.5 km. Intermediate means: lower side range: 0.929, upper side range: 1.02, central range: 1.04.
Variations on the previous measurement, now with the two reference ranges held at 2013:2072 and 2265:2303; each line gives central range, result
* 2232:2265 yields 0.1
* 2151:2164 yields -0.3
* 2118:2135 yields -1.0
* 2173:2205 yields -0.8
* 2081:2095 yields 1.6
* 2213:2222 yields -0.1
